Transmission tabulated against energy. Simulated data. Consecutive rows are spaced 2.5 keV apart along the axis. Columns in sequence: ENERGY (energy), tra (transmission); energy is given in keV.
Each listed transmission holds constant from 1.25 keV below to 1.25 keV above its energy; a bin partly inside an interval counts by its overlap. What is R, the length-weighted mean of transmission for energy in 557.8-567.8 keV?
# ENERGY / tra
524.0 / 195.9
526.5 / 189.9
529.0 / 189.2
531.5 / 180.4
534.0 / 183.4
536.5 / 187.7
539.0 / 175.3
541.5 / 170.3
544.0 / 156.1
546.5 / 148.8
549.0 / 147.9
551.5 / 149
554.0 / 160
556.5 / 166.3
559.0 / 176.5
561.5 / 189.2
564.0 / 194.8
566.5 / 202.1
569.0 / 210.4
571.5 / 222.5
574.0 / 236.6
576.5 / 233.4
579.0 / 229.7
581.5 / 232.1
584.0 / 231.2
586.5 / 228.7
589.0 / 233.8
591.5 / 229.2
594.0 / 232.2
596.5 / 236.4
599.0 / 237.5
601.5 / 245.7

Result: 191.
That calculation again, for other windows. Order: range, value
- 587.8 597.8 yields 233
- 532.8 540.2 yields 182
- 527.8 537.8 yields 185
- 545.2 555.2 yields 151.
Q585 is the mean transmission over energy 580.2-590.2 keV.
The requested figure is 231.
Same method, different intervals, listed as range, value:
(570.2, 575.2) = 229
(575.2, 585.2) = 232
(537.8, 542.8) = 173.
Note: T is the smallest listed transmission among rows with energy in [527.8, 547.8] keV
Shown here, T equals 148.8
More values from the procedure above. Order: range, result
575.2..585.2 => 229.7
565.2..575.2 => 202.1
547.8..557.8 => 147.9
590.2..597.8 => 229.2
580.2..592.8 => 228.7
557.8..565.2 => 176.5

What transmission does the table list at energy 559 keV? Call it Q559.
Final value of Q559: 176.5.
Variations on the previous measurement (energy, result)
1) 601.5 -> 245.7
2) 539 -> 175.3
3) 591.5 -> 229.2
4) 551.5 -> 149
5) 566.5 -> 202.1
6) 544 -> 156.1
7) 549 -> 147.9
